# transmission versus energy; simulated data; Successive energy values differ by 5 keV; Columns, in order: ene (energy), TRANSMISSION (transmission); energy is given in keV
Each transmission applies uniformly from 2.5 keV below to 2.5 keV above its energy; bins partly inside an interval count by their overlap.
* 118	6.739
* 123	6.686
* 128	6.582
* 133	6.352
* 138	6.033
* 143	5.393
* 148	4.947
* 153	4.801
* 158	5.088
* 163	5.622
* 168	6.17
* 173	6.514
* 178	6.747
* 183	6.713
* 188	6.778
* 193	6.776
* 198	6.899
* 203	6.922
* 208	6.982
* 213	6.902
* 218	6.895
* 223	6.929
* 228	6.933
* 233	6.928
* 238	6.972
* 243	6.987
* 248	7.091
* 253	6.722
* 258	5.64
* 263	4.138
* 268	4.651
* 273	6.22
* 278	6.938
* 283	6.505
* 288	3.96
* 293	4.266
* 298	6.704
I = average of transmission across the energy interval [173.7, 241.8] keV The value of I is 6.87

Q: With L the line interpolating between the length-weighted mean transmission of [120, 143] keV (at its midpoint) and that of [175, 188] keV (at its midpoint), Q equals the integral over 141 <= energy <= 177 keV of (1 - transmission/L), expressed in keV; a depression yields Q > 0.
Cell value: 5.44 keV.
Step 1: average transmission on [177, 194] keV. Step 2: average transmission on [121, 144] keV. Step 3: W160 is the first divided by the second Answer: 1.1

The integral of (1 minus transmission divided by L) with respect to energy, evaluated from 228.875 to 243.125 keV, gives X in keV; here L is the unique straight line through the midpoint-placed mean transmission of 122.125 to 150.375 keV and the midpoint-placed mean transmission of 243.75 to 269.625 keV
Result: -2.8 keV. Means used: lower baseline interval 5.96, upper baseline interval 5.77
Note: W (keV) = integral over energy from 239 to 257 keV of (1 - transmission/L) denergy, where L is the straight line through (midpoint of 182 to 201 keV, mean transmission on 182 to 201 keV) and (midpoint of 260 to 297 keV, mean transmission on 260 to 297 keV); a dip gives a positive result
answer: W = -3.1 keV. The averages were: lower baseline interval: 6.8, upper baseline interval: 5.3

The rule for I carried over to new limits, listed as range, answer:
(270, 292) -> 5.77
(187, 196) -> 6.78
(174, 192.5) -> 6.73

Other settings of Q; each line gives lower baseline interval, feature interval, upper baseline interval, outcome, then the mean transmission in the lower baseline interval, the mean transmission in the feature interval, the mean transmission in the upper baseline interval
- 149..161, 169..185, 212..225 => -2.8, 4.97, 6.61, 6.91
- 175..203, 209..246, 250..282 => -3.9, 6.79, 6.94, 5.78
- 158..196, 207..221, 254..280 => -2.0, 6.39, 6.92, 5.56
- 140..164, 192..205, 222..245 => -1.5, 5.16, 6.87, 6.95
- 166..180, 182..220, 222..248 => -0.9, 6.48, 6.86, 6.96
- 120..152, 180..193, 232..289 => -1.6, 5.95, 6.75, 6.1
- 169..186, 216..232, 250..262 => -1.8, 6.62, 6.92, 5.96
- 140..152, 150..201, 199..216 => -1.5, 5.16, 6.21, 6.93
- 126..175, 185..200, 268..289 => -2.7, 5.73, 6.81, 5.9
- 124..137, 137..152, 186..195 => 2.7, 6.44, 5.33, 6.78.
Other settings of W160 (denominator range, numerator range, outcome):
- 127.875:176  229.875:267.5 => 1.10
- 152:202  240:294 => 0.92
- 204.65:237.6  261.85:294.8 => 0.77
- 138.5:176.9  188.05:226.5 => 1.24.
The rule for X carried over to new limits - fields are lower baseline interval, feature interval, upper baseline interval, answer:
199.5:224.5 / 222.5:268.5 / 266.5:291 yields -0.2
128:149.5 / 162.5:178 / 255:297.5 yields -1.5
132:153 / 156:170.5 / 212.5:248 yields 0.5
